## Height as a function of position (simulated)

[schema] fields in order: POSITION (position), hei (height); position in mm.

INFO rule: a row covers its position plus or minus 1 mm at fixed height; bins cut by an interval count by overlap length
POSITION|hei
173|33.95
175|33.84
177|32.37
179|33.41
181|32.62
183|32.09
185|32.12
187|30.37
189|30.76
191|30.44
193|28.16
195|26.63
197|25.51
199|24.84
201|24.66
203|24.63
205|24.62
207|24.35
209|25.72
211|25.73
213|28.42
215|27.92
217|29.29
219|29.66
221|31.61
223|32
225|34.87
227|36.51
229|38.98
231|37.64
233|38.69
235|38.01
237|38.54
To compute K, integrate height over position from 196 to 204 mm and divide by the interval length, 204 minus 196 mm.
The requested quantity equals 24.9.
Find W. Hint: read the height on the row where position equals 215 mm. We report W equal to 27.92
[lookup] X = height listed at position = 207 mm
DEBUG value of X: 24.35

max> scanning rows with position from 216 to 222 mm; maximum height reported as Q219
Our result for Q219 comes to 31.61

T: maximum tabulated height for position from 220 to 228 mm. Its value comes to 36.51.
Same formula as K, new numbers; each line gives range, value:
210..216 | 27.4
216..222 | 30.2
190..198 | 27.7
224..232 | 37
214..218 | 28.6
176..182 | 32.8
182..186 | 32.1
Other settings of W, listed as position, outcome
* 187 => 30.37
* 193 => 28.16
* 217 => 29.29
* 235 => 38.01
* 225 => 34.87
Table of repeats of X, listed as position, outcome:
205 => 24.62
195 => 26.63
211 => 25.73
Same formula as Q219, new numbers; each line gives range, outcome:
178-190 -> 33.41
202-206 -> 24.63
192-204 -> 28.16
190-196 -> 30.44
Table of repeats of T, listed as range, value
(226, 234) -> 38.98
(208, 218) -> 29.29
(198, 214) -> 28.42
